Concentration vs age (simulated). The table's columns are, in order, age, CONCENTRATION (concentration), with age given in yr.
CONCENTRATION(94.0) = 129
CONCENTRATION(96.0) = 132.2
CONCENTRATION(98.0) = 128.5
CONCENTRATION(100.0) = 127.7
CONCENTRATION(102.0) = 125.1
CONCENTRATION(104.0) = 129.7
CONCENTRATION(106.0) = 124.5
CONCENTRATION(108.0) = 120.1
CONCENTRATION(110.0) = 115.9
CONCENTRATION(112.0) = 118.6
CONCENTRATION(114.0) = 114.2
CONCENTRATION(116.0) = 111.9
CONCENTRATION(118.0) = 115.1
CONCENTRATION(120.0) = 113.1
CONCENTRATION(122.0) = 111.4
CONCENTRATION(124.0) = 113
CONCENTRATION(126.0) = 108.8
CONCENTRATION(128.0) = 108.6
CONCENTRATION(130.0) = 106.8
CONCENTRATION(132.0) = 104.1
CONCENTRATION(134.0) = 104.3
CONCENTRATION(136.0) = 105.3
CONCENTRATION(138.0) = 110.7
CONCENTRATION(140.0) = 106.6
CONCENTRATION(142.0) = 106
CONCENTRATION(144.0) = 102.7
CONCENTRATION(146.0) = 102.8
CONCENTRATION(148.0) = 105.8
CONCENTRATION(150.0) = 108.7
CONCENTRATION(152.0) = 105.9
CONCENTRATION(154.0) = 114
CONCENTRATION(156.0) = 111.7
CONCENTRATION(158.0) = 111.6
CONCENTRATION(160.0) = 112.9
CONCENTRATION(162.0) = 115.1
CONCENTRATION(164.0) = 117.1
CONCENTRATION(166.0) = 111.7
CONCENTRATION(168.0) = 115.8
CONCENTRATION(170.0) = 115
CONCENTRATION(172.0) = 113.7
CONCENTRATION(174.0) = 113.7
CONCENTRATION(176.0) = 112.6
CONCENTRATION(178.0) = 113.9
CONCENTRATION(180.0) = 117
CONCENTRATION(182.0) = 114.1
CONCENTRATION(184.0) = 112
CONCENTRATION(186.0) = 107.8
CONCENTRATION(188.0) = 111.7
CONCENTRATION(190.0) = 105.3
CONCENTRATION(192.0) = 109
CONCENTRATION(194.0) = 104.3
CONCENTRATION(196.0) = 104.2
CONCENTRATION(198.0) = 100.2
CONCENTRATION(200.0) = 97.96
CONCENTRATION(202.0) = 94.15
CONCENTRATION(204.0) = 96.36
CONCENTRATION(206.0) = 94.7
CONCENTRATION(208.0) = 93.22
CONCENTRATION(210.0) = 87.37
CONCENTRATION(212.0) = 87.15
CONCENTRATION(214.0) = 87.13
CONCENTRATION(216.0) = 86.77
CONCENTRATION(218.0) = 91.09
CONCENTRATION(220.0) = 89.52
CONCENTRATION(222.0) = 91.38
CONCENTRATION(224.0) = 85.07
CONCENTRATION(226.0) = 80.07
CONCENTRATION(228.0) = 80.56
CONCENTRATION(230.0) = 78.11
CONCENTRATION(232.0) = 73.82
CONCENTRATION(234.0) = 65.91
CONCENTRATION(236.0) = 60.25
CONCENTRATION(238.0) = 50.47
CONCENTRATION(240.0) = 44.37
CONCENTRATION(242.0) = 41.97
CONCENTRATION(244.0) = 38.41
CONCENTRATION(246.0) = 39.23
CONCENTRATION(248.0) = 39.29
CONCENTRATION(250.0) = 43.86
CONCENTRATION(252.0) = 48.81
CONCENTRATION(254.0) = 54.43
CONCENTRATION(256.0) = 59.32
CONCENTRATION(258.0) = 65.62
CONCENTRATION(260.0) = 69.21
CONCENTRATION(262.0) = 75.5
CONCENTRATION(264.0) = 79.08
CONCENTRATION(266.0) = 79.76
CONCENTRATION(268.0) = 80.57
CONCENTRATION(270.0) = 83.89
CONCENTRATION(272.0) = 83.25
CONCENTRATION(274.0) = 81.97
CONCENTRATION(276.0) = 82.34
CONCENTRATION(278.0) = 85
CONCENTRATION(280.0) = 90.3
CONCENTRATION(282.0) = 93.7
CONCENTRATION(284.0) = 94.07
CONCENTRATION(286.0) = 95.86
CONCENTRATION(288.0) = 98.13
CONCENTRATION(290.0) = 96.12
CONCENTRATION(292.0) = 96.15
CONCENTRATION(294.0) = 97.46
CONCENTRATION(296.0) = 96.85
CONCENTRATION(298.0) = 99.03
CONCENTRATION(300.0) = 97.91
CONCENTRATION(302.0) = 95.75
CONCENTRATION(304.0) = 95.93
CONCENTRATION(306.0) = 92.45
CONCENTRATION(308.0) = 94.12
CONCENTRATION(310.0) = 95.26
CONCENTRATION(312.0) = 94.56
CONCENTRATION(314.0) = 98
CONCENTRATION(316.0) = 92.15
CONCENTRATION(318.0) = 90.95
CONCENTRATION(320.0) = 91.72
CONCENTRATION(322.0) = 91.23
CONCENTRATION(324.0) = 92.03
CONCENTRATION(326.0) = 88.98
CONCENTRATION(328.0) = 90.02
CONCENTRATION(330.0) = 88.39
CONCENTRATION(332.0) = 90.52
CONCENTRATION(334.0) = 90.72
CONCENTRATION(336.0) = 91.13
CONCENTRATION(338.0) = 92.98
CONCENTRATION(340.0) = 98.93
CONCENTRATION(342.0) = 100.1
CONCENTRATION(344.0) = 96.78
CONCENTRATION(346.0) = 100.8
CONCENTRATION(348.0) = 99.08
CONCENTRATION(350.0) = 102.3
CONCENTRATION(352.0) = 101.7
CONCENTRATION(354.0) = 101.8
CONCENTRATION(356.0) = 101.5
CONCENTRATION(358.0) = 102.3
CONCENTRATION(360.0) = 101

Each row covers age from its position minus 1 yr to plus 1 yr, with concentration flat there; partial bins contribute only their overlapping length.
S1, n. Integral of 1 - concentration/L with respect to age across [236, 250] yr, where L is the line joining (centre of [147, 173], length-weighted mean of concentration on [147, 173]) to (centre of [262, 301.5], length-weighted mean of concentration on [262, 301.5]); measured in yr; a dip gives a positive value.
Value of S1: 7.7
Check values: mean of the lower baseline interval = 112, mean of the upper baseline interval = 89.8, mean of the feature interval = 43.7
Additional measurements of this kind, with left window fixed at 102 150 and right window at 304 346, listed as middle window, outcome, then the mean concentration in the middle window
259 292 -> 4.0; 85.9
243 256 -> 7.1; 45.2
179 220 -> 2.0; 99.8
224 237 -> 3.6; 74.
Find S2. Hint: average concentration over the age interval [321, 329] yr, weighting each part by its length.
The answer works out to 90.6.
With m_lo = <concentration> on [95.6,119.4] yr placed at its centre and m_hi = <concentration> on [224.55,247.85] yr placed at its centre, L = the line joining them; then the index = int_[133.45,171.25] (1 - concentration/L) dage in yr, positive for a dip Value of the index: -4.0 yr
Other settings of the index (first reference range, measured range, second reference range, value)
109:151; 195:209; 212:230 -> -1.0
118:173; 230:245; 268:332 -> 6.7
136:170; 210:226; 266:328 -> 2.2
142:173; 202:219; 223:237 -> -1.2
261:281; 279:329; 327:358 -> -3.2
